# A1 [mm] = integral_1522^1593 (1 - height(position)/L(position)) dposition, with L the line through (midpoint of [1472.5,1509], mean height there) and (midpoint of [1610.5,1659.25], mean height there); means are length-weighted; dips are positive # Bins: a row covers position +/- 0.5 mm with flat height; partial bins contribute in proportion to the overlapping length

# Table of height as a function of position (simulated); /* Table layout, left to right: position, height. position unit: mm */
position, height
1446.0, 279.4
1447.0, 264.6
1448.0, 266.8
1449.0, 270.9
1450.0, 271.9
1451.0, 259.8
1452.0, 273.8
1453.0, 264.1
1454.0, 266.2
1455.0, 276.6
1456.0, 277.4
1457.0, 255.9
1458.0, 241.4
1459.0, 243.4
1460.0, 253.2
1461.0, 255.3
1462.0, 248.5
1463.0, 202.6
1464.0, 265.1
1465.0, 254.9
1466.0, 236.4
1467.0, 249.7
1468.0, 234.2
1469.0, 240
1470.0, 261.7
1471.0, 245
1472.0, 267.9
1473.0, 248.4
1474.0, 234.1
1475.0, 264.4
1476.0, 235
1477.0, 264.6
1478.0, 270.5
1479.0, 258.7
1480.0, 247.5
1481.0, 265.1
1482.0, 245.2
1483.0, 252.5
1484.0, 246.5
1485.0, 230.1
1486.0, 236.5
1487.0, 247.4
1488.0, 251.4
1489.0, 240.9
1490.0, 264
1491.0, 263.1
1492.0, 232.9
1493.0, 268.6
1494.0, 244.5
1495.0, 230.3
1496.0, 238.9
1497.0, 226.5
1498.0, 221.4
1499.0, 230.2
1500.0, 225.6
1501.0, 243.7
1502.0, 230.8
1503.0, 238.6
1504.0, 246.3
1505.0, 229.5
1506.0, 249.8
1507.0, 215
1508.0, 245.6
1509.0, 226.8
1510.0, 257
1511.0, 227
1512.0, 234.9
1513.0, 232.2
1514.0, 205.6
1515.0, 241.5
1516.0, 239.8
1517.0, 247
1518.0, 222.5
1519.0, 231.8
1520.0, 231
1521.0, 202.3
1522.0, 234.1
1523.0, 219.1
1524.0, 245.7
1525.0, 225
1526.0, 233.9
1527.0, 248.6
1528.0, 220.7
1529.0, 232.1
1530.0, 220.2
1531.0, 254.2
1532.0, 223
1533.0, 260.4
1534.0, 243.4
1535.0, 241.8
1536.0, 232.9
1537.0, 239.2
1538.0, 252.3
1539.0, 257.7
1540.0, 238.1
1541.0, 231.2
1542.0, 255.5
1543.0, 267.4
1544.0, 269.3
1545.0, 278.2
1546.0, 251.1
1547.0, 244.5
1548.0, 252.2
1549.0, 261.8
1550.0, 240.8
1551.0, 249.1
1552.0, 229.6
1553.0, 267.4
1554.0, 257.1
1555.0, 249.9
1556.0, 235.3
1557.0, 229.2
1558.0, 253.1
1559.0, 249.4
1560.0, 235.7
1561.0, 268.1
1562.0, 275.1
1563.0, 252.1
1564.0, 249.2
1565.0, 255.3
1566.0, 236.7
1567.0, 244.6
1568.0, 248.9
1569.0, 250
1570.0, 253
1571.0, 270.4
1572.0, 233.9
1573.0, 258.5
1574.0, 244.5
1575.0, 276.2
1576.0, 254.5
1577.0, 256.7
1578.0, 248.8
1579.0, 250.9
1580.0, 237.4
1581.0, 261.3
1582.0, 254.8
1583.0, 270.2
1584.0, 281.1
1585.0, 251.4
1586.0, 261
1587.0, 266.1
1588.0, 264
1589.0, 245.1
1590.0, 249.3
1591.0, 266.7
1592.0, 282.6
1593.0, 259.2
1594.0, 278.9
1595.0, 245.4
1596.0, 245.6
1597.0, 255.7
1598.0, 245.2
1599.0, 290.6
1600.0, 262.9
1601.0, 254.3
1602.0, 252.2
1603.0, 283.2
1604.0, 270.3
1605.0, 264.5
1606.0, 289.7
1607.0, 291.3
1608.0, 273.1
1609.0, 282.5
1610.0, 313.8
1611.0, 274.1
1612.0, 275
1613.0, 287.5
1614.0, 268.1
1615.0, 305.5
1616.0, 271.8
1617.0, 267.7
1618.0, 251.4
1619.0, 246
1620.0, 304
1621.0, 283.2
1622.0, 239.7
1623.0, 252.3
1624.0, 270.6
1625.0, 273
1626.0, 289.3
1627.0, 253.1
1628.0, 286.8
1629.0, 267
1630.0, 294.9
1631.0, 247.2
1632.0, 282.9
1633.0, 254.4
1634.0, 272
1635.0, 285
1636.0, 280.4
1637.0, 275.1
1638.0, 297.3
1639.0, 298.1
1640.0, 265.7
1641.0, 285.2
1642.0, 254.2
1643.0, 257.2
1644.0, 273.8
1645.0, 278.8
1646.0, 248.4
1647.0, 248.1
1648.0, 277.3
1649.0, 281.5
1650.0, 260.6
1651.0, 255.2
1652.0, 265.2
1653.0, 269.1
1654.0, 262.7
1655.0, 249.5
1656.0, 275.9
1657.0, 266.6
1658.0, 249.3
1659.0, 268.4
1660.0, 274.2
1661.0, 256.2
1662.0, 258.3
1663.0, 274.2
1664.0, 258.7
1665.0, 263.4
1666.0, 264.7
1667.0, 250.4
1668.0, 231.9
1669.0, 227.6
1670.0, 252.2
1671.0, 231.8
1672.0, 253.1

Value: 1.7 mm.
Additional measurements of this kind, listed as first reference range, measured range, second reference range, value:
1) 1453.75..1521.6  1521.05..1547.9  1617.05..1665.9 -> 0.91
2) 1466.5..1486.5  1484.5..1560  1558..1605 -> 3.78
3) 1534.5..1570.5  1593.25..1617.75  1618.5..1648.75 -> -0.78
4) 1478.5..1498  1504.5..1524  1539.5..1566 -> 1.32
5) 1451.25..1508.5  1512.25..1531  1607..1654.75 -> 1.77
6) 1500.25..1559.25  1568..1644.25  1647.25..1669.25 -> -4.41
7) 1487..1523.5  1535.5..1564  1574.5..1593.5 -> -0.15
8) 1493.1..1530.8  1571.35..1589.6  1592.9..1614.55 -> 0.35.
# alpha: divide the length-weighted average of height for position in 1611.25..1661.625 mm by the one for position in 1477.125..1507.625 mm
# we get 1.11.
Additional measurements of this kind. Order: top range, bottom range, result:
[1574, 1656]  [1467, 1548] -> 1.11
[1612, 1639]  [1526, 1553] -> 1.11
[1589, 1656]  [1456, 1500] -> 1.09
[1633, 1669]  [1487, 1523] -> 1.13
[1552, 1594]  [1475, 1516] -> 1.05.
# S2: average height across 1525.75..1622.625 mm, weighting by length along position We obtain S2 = 257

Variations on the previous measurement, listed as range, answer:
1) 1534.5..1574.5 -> 250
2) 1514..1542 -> 236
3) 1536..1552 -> 251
